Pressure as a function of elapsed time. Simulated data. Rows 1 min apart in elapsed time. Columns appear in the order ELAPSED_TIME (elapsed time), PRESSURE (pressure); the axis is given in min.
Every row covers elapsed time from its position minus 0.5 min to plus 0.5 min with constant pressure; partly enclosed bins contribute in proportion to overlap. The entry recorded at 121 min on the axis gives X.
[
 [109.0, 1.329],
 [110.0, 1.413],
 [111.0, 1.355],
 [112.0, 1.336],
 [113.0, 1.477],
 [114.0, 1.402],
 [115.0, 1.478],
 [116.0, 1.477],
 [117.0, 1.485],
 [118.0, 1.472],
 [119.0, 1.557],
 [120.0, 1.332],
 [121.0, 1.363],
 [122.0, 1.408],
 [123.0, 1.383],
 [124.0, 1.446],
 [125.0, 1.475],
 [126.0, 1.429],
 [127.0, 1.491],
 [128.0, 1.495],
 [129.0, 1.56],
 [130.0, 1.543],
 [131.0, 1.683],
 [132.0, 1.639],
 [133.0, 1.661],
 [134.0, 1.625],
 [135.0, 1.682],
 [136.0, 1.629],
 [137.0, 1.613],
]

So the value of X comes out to 1.363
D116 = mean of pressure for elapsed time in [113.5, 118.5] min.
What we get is 1.46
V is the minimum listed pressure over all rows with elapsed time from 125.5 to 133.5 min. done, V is 1.429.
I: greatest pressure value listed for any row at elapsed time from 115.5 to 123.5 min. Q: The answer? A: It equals 1.557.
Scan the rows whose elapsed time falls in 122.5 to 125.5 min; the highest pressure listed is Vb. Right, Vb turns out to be 1.475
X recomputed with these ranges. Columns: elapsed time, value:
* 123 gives 1.383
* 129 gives 1.56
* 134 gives 1.625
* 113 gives 1.477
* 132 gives 1.639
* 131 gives 1.683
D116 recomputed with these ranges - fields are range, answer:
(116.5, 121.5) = 1.44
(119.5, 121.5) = 1.35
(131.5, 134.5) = 1.64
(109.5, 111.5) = 1.38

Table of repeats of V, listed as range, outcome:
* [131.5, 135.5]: 1.625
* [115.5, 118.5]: 1.472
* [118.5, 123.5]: 1.332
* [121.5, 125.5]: 1.383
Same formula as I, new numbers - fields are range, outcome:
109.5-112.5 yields 1.413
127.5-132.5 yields 1.683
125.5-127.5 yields 1.491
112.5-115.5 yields 1.478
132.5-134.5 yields 1.661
